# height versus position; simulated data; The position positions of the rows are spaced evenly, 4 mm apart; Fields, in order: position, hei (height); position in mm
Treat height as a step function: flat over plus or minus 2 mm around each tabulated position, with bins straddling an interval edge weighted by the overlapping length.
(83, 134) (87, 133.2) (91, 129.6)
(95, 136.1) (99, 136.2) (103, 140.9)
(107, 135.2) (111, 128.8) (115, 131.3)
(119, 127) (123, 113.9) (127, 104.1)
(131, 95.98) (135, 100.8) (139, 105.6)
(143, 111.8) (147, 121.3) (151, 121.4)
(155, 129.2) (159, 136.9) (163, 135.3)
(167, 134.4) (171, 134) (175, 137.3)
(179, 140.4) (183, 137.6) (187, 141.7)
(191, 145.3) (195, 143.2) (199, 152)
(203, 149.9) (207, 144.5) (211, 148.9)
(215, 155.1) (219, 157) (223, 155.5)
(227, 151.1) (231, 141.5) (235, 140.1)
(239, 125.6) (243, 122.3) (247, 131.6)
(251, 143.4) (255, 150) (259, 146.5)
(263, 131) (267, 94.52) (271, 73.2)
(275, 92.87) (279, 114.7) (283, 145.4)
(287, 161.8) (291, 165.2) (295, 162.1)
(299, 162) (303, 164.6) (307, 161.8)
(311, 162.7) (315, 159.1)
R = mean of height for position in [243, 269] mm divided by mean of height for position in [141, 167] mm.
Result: 1.0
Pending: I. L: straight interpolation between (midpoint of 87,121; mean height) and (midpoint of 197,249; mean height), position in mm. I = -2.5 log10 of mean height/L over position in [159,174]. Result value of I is 0.031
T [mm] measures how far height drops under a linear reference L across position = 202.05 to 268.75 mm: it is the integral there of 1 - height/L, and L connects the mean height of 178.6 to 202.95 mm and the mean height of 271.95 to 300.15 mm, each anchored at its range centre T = 0.9 mm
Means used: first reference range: 144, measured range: 141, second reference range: 140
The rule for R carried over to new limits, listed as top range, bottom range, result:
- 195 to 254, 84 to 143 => 1.18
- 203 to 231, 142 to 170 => 1.18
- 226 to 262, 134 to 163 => 1.16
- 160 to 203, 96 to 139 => 1.16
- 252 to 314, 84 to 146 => 1.14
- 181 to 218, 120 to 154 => 1.33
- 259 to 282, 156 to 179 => 0.79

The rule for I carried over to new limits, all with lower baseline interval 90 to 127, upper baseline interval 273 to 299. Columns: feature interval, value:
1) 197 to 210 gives -0.10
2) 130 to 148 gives 0.23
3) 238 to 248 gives 0.11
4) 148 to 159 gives 0.05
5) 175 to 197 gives -0.05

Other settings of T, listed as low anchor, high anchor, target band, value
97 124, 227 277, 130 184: 1.9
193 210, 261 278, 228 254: -3.6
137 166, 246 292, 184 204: -3.3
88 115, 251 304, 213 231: -2.4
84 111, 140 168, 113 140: 3.9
